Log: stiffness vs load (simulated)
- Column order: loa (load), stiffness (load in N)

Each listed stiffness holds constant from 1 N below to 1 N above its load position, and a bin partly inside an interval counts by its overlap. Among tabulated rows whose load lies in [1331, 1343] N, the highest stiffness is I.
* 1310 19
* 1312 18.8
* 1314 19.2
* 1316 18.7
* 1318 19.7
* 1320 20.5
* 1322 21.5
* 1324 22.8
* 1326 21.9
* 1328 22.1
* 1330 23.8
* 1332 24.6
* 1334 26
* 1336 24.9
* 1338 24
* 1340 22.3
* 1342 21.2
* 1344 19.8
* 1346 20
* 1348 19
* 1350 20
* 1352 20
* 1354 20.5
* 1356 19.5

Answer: 26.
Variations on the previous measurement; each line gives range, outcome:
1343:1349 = 20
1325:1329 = 22.1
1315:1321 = 20.5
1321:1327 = 22.8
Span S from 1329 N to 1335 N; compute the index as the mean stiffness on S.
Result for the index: 24.8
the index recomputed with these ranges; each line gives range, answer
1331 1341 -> 24.4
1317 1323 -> 20.6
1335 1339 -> 24.4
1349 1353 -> 20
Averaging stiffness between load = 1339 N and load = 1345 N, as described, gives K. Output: 21.1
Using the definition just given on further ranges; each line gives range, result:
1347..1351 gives 19.5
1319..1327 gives 21.7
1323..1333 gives 23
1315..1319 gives 19.2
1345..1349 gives 19.5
